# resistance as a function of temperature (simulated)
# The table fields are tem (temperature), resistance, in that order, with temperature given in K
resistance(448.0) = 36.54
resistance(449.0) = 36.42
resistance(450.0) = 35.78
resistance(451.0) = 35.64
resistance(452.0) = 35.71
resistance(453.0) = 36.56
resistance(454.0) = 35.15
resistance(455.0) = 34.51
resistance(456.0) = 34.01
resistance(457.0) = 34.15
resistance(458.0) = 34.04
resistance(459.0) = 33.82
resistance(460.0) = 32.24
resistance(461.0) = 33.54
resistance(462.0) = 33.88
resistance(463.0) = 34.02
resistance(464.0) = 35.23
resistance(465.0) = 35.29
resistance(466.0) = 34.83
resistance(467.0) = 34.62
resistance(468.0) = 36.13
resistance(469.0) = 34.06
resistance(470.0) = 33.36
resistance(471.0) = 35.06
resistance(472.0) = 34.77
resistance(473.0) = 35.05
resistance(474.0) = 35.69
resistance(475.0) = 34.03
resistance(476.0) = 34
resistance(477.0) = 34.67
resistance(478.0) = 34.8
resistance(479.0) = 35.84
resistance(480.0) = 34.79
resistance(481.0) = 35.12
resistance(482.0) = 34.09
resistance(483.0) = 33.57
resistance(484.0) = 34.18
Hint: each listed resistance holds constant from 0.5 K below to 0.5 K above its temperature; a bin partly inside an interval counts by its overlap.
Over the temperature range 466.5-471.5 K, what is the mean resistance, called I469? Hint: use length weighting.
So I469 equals 34.6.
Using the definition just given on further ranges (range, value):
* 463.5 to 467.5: 35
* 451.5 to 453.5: 36.1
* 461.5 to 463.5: 34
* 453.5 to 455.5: 34.8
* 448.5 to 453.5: 36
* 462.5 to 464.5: 34.6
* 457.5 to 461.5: 33.4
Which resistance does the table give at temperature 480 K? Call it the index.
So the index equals 34.79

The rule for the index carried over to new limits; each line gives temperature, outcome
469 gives 34.06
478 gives 34.8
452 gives 35.71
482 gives 34.09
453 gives 36.56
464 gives 35.23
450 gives 35.78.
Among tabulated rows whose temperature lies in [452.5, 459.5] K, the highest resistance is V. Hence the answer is 36.56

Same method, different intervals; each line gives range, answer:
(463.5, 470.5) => 36.13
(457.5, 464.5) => 35.23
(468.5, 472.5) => 35.06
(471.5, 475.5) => 35.69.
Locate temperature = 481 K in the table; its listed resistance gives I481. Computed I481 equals 35.12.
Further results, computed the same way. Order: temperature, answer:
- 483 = 33.57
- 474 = 35.69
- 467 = 34.62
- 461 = 33.54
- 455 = 34.51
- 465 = 35.29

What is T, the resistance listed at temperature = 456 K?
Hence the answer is 34.01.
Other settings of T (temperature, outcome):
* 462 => 33.88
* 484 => 34.18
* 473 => 35.05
